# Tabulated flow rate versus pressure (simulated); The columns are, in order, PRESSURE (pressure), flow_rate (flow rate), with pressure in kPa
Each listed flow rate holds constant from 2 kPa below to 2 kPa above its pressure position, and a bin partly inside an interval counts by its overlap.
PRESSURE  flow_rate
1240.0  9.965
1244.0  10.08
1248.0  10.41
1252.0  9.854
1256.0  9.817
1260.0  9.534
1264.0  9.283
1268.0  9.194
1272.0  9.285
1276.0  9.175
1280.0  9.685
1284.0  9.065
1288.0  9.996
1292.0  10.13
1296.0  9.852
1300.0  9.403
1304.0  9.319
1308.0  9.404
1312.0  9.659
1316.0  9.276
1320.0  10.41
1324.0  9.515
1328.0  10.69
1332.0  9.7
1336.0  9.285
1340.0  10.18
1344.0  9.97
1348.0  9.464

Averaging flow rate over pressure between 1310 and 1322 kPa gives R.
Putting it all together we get 9.78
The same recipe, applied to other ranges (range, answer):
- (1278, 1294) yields 9.72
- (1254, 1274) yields 9.42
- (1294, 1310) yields 9.49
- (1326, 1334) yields 10.2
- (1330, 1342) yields 9.72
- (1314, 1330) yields 9.97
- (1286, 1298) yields 9.99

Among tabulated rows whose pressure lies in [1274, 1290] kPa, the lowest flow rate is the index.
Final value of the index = 9.065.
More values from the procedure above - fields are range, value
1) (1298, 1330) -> 9.276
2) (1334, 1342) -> 9.285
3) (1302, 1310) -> 9.319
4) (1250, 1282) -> 9.175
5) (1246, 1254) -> 9.854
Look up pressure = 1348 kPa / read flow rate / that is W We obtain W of 9.464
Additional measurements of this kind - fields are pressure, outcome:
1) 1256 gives 9.817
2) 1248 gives 10.41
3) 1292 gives 10.13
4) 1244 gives 10.08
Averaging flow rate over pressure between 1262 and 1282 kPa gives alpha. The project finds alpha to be 9.32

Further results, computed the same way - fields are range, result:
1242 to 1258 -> 10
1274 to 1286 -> 9.31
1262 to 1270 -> 9.24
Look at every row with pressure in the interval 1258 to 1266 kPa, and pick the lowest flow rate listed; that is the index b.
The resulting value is 9.283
